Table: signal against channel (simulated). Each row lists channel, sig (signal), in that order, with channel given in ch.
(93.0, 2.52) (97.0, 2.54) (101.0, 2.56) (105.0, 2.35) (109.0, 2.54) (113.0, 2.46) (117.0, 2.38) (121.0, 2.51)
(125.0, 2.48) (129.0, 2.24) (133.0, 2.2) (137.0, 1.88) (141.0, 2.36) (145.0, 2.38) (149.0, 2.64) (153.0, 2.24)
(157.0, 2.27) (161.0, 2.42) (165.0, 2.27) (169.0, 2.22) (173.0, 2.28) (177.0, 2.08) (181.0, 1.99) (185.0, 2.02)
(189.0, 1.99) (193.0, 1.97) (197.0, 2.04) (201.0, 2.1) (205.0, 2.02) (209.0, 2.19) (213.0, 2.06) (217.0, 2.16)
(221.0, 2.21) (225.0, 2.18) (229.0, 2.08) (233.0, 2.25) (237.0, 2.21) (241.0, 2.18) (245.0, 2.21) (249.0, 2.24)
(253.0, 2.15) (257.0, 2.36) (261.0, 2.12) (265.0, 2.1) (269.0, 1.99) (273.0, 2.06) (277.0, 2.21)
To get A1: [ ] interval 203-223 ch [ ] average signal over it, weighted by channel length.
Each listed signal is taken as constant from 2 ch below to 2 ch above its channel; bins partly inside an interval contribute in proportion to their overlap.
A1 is 2.13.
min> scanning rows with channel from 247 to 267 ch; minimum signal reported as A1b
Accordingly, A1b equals 2.1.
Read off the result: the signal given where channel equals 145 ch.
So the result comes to 2.38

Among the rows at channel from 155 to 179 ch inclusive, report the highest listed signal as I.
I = 2.42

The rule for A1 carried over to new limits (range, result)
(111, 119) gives 2.42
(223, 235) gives 2.17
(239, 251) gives 2.21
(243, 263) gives 2.22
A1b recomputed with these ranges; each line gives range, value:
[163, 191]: 1.99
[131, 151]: 1.88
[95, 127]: 2.35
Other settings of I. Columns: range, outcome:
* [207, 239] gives 2.25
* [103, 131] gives 2.54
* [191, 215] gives 2.19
